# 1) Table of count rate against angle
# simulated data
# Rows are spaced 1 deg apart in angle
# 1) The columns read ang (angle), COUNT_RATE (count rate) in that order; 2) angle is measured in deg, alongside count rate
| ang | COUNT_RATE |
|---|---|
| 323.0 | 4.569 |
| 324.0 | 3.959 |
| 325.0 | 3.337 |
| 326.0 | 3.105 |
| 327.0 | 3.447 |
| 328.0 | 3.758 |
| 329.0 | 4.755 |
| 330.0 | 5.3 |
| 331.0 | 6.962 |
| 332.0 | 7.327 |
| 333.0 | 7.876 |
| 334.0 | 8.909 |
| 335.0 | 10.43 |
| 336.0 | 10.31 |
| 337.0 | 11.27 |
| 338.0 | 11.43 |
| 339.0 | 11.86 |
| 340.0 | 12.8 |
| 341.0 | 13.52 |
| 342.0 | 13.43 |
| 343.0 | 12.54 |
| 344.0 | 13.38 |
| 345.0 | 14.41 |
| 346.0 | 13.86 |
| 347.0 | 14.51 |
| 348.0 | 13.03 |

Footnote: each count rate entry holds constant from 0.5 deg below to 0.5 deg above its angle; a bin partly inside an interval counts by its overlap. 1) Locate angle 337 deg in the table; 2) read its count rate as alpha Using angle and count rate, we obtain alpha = 11.27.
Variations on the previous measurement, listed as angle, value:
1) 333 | 7.876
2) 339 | 11.86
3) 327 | 3.447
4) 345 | 14.41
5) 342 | 13.43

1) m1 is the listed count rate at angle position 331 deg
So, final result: 6.962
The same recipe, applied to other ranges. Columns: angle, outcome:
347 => 14.51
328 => 3.758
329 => 4.755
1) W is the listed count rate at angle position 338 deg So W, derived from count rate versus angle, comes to 11.43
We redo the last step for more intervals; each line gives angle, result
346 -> 13.86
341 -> 13.52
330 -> 5.3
